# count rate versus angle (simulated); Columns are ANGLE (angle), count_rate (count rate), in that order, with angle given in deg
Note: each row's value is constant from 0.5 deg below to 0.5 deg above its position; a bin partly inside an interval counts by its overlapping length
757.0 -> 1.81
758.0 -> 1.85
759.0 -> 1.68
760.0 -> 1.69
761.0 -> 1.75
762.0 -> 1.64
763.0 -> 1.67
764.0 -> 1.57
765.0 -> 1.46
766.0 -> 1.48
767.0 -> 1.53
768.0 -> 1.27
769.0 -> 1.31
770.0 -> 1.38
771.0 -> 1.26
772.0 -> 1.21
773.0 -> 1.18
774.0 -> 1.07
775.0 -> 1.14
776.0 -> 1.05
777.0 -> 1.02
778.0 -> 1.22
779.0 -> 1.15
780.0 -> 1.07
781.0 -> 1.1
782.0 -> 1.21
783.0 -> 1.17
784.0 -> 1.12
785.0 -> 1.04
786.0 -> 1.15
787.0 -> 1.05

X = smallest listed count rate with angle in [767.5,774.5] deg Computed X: 1.07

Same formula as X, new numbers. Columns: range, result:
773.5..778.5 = 1.02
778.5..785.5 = 1.04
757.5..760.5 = 1.68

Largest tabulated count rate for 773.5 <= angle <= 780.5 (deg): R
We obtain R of 1.22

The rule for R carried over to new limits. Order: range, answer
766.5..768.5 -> 1.53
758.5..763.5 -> 1.75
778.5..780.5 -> 1.15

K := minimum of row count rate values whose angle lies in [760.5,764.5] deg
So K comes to 1.57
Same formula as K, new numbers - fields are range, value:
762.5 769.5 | 1.27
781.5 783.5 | 1.17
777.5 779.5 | 1.15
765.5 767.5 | 1.48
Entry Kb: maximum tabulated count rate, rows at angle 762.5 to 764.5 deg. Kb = 1.67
